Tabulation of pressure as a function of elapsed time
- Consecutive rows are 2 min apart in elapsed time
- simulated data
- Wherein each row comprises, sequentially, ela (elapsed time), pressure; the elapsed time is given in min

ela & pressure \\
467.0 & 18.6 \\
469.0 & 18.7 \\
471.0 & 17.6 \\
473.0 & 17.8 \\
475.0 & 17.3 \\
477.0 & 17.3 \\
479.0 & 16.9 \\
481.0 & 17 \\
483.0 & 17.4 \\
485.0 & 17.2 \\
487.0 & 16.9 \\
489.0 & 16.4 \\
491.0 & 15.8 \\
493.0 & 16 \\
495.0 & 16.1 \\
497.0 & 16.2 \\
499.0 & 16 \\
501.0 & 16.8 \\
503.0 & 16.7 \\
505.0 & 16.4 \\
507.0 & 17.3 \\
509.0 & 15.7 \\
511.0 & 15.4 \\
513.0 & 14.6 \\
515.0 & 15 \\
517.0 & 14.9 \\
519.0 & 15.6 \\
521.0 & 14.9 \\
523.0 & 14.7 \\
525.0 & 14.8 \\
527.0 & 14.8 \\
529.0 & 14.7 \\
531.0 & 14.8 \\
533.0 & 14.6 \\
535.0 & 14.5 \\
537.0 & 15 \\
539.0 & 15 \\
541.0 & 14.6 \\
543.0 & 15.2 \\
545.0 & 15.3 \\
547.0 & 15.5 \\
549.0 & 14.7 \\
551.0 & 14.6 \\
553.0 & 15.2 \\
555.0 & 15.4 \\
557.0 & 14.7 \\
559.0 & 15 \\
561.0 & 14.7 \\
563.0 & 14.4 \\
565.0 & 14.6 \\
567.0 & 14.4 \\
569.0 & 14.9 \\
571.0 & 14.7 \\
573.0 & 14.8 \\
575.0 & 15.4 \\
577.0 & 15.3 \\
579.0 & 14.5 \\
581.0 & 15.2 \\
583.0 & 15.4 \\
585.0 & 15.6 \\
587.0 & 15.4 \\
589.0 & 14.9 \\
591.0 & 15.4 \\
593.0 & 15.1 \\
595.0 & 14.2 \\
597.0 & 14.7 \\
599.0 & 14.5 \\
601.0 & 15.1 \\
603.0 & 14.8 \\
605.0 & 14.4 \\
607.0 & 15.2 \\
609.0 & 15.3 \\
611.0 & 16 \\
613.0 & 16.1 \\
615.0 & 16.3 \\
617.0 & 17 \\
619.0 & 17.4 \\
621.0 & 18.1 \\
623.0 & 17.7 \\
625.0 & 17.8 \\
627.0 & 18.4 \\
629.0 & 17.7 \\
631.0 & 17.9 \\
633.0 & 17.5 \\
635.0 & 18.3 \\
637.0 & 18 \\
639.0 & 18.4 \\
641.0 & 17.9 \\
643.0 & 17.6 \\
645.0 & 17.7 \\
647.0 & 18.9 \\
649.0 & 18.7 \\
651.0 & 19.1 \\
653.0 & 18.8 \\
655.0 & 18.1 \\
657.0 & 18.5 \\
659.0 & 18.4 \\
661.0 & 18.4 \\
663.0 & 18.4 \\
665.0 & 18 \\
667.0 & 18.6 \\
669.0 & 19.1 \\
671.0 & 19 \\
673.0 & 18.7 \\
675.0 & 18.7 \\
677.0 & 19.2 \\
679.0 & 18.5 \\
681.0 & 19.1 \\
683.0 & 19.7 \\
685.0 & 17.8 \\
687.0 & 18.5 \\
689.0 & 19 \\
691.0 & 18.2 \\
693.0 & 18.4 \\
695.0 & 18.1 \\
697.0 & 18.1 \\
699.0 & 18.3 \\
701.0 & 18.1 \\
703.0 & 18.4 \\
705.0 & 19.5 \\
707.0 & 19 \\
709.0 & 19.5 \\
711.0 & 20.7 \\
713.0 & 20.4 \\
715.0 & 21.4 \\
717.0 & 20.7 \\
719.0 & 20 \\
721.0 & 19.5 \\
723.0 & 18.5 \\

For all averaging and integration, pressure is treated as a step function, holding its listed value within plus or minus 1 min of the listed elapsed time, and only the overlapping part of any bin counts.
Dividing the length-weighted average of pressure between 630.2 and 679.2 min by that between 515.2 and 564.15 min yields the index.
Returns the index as 1.24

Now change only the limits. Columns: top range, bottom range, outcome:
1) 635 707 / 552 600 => 1.24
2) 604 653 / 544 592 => 1.16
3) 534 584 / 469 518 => 0.90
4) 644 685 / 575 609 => 1.24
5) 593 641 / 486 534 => 1.06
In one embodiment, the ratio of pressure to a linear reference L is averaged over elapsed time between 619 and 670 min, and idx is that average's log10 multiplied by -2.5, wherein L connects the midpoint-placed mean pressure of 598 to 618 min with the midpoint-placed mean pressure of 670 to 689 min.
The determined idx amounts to -0.065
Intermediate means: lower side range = 15.5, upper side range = 18.8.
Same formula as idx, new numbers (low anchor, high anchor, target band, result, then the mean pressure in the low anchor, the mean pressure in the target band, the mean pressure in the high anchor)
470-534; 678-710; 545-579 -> 0.13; 16.1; 14.9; 18.6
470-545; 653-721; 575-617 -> 0.14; 15.9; 15.2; 18.9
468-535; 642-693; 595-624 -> 0.12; 16.1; 15.8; 18.6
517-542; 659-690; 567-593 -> 0.08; 14.8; 15.1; 18.7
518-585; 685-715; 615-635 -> -0.05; 14.9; 17.7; 18.9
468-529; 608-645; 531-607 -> 0.14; 16.2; 14.9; 17.4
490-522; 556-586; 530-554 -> 0.03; 15.8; 14.9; 14.9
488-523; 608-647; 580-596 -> 0.12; 15.8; 15.2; 17.5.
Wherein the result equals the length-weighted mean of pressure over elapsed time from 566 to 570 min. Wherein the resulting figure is 14.7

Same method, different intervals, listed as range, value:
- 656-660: 18.4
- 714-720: 20.7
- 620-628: 18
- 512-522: 15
